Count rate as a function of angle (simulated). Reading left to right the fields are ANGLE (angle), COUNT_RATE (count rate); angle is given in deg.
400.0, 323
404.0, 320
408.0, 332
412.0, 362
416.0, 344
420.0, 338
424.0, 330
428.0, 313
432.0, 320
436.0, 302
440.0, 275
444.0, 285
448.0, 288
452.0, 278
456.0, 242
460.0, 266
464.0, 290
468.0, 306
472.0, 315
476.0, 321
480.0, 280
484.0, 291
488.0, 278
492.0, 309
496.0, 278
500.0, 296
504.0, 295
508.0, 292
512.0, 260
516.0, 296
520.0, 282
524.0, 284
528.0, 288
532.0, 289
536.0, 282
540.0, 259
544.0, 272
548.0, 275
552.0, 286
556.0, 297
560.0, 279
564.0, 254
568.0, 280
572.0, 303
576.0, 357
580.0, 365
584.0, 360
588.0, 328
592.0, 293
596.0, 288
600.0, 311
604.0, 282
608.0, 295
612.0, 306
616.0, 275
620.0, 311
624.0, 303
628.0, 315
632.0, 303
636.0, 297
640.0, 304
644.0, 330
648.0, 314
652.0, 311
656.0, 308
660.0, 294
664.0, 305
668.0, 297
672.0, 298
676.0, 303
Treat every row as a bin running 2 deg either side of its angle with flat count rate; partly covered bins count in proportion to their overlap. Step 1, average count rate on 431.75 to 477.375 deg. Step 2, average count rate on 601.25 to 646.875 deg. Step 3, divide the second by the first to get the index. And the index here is 1.05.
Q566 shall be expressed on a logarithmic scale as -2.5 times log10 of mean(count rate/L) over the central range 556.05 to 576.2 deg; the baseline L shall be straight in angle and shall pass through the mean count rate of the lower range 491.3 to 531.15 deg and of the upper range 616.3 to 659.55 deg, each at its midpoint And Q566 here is 0.03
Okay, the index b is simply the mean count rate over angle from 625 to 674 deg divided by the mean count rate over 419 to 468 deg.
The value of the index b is 1.0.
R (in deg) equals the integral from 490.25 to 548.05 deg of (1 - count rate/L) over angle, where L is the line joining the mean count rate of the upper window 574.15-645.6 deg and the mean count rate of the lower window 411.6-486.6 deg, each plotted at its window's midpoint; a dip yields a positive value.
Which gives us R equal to 4.1 deg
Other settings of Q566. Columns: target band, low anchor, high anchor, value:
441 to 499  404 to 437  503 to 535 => 0.07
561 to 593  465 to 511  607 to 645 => -0.06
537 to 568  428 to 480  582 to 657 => 0.10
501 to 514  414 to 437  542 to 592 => 0.11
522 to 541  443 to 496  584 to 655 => 0.05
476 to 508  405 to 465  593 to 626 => 0.04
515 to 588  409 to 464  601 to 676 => 0.03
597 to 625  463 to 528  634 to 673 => 0.02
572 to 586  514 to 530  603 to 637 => -0.20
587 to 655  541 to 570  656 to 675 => -0.05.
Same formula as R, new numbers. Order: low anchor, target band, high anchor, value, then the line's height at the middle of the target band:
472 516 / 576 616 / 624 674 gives -1.8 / 301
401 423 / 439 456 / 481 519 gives 2.2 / 318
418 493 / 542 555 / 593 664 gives 0.9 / 300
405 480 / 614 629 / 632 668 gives 0.3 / 307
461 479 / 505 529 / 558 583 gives 1.7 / 306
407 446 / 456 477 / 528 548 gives 0.8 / 304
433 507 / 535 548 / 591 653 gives 1.1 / 295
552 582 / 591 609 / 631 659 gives 0.7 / 306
